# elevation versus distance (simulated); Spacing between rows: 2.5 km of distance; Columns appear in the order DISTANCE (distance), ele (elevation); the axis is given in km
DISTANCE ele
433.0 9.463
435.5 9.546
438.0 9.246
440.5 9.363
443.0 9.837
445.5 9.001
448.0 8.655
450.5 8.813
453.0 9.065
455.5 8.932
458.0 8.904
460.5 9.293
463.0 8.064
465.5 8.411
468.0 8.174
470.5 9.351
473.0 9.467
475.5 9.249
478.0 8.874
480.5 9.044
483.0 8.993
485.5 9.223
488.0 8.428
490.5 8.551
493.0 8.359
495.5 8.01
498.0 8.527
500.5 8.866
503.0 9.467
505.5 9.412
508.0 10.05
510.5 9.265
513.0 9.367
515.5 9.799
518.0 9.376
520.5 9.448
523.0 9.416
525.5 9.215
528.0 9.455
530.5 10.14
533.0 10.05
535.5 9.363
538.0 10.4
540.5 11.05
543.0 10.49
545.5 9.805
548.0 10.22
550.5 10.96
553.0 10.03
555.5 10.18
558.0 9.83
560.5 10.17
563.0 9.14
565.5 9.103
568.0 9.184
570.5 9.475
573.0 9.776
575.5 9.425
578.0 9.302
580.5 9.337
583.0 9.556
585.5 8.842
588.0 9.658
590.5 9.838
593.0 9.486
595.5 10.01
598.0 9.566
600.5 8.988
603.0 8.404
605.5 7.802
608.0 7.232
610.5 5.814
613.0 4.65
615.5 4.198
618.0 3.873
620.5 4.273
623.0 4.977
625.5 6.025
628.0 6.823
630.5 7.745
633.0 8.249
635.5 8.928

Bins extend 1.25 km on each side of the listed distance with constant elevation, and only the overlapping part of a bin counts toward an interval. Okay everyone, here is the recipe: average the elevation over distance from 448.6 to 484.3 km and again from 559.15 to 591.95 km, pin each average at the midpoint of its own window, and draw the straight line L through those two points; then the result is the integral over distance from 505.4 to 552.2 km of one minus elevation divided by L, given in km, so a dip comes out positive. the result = -3.33 km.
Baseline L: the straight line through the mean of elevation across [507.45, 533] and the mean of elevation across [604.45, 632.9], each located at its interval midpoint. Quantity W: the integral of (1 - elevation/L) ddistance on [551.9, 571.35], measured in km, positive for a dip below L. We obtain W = -4.0 km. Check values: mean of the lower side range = 9.56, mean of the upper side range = 5.85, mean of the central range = 9.64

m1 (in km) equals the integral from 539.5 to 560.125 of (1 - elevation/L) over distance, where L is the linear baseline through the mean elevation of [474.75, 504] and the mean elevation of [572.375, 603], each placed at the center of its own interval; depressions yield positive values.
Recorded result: -2.5 km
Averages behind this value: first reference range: 8.79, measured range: 10.3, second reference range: 9.43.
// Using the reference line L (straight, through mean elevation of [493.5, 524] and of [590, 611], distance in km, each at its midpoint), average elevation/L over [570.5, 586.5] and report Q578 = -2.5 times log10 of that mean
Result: -0.07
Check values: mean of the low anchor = 9.23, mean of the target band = 9.39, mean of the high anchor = 8.62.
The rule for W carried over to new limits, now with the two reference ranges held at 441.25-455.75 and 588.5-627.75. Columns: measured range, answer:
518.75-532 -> -2.4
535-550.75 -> -4.9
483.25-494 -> -0.1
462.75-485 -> -0.4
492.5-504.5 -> -0.3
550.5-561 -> -3.3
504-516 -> -1.8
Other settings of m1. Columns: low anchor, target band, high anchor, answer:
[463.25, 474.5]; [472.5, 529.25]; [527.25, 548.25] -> 1.71 km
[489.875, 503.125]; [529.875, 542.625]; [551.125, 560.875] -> -0.84 km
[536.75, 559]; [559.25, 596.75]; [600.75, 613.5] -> -3.70 km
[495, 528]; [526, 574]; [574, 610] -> -3.98 km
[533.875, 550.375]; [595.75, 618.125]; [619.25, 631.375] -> -0.18 km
